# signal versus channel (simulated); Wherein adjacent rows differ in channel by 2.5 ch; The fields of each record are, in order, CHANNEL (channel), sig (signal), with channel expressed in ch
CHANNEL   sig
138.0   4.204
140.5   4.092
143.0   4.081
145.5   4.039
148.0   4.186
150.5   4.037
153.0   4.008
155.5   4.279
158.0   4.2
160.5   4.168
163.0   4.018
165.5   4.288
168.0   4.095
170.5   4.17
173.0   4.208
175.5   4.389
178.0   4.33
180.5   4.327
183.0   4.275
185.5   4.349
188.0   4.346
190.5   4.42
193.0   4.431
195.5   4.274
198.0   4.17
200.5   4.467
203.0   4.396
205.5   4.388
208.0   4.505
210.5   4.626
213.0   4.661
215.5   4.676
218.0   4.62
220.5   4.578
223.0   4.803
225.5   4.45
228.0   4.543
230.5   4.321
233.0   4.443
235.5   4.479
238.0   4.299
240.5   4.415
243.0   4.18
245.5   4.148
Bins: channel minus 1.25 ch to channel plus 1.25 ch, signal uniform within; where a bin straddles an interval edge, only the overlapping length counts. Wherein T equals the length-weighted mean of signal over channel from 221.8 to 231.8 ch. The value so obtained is 4.53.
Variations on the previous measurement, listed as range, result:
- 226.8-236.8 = 4.45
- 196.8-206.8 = 4.36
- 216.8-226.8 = 4.61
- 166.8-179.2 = 4.24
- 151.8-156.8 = 4.15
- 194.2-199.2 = 4.22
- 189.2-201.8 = 4.35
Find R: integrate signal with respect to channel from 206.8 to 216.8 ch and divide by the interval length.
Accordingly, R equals 4.62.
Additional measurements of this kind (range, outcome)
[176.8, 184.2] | 4.31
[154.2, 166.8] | 4.19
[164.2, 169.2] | 4.19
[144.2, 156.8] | 4.11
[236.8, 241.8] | 4.36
